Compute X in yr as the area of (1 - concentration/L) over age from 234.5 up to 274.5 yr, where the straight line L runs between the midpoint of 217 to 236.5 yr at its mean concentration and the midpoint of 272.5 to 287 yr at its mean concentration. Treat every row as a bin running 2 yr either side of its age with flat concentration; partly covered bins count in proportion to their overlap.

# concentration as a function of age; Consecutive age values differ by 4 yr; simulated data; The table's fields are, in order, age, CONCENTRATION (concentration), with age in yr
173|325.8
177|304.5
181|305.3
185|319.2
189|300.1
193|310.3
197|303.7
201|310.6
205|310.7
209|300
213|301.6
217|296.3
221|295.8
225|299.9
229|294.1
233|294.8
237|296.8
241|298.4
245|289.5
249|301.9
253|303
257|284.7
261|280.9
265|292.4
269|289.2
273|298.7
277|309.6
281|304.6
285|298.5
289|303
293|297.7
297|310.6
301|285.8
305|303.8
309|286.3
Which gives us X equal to 0.85 yr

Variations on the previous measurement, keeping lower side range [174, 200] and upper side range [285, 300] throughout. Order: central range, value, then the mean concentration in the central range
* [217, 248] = 1.0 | 296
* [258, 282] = 0.6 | 295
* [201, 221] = 0.3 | 302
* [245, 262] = 0.6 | 293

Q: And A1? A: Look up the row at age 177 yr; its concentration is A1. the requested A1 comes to 304.5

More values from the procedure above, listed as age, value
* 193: 310.3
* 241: 298.4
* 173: 325.8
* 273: 298.7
